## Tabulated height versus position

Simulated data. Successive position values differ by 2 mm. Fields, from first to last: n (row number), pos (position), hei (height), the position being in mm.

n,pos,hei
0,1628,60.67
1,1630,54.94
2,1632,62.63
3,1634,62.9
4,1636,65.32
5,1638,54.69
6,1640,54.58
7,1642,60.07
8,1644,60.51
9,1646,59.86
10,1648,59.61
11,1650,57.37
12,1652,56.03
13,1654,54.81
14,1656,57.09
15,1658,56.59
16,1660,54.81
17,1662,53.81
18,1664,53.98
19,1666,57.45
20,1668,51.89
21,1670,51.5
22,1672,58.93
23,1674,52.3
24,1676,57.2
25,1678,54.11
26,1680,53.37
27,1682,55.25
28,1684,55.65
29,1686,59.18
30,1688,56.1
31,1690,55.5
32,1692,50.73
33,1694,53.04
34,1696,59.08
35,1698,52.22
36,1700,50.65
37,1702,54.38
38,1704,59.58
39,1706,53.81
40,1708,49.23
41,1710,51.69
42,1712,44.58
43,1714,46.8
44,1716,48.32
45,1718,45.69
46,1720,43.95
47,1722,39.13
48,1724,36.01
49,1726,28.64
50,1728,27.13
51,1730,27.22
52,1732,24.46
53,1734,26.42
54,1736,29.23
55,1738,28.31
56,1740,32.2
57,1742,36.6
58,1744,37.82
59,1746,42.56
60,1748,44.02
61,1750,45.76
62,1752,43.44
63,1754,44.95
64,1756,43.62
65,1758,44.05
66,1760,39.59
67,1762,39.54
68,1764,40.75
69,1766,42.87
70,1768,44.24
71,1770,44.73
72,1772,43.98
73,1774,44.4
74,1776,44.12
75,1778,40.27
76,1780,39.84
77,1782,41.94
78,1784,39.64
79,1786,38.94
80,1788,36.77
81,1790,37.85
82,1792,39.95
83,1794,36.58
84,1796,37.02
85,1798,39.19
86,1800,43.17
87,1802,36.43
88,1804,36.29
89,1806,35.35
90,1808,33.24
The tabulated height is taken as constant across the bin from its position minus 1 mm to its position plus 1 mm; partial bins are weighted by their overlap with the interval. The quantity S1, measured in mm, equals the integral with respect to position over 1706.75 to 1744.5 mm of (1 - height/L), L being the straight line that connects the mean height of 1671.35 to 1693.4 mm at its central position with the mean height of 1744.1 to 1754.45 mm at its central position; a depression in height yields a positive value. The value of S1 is 8.52 mm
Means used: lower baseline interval 55.2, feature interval 37.1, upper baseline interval 43.6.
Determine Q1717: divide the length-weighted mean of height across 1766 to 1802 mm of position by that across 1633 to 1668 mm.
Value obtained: 0.7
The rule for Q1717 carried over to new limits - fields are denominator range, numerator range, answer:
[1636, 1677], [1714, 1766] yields 0.67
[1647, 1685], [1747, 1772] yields 0.78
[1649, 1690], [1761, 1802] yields 0.73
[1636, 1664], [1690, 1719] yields 0.90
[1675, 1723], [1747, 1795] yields 0.80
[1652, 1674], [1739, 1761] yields 0.75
